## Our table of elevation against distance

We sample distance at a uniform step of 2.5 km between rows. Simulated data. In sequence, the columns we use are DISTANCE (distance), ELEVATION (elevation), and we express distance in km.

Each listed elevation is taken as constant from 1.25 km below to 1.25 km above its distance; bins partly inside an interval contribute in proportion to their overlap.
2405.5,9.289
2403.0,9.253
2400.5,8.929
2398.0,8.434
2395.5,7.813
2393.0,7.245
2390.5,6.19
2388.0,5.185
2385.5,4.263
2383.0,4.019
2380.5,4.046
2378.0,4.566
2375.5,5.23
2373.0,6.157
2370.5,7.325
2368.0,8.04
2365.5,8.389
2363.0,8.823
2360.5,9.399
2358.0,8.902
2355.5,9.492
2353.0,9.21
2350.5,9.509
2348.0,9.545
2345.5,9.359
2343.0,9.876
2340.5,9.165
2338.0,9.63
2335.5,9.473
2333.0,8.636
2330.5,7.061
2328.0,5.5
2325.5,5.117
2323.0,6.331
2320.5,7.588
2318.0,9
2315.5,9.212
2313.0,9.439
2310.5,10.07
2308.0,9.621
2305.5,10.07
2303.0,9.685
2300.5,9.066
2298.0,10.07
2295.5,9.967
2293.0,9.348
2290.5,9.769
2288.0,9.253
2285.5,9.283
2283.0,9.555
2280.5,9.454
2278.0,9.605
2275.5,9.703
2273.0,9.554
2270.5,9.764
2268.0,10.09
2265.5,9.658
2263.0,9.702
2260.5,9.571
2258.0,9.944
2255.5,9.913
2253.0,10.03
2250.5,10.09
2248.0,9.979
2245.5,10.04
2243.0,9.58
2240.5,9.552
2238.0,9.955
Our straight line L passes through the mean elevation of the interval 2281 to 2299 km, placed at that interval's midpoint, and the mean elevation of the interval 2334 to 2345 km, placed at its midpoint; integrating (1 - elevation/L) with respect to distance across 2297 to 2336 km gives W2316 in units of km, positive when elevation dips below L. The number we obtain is 4.4 km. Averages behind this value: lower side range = 9.59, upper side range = 9.5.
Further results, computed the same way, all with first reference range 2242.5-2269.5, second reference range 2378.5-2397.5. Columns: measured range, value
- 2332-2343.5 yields -3.3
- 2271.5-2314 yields -4.7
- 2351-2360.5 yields -3.7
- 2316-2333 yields 1.5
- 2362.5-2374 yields -2.7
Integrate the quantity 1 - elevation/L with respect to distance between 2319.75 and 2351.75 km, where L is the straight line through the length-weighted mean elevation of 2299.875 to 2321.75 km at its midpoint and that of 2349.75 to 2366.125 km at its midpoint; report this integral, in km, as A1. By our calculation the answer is 3.40 km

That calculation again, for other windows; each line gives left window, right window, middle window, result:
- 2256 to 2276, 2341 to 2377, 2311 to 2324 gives 0.9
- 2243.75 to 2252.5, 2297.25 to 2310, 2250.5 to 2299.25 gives 0.8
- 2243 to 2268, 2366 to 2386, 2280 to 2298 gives -1.8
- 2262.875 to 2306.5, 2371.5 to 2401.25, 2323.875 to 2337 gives 1.3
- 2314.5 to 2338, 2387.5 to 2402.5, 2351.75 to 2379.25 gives -0.8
